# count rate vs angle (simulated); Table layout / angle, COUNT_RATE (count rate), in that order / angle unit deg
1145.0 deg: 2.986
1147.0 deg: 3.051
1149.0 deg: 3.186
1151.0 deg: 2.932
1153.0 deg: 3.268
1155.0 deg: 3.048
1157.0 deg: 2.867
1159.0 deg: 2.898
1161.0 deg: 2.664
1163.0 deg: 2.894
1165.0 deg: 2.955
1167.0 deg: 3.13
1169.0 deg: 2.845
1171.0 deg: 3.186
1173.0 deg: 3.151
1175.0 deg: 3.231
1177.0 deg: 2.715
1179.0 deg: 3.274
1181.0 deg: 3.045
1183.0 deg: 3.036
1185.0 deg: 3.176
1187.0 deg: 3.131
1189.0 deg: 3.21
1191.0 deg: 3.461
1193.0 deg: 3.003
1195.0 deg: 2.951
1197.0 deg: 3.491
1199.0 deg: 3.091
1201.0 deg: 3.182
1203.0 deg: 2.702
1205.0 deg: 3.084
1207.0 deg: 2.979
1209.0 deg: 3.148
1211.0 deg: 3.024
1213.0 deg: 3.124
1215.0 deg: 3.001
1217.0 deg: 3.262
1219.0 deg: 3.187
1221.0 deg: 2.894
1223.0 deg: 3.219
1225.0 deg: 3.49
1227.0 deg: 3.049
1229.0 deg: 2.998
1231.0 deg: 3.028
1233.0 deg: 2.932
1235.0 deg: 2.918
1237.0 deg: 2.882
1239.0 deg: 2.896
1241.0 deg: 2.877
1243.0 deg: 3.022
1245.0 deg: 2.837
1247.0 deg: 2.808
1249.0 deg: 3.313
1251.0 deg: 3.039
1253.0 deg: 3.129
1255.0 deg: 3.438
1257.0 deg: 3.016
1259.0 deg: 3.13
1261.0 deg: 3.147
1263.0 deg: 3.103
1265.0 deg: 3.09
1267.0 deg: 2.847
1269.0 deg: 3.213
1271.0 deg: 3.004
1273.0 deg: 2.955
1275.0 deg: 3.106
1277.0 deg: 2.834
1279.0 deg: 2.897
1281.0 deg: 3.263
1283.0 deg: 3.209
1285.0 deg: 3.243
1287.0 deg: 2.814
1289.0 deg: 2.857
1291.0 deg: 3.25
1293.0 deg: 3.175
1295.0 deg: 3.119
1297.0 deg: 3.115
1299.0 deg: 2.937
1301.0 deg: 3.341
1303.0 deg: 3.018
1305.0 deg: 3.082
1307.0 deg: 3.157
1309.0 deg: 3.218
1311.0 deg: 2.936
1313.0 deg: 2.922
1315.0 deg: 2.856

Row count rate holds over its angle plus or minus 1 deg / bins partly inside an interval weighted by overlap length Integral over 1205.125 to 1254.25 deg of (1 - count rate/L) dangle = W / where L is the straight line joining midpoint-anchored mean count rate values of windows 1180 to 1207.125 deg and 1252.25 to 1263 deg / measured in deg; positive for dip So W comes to 1.5 deg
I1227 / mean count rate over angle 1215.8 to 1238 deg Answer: 3.08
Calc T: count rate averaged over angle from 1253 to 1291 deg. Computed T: 3.07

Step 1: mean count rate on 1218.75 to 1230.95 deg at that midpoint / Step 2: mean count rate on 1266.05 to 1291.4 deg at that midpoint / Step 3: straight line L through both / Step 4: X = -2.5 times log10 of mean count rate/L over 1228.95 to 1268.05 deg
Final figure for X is 0.02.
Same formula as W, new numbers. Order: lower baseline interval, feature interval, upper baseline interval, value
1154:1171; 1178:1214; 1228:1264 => -1.80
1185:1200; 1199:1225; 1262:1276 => 0.57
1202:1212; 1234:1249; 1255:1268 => 0.64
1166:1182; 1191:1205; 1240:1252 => -0.26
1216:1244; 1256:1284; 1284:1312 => 0.13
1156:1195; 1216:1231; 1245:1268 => -0.39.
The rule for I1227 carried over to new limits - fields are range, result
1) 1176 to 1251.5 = 3.07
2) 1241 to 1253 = 3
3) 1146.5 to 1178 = 3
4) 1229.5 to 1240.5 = 2.93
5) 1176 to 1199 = 3.13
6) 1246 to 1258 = 3.12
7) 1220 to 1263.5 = 3.05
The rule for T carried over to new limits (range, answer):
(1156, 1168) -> 2.9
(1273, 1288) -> 3.05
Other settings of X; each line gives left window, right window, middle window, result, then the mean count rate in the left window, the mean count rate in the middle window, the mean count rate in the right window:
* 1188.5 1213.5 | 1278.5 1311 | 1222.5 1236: 0.01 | 3.11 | 3.09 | 3.1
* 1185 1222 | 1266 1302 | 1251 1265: -0.02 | 3.11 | 3.15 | 3.07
